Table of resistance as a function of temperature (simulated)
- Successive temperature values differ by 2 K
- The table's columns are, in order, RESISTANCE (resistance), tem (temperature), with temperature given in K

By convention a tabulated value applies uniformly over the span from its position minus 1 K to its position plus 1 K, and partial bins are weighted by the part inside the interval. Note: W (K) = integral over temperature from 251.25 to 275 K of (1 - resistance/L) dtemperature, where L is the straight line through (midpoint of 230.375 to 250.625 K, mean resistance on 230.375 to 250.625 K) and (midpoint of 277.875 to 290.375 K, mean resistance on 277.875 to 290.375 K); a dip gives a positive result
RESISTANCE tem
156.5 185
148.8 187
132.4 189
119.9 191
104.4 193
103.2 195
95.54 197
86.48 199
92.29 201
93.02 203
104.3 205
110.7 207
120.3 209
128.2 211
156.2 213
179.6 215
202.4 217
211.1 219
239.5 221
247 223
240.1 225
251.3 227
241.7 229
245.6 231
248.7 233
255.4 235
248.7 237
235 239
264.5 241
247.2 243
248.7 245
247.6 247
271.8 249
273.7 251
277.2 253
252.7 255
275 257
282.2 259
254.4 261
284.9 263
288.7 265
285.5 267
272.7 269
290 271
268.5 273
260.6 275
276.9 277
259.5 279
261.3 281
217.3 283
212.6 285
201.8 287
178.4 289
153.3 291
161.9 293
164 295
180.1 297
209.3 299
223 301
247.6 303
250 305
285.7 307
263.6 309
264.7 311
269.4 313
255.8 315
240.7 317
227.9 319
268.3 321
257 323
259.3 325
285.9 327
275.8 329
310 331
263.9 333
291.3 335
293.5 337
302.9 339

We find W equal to -4.0 K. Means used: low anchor 252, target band 275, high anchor 220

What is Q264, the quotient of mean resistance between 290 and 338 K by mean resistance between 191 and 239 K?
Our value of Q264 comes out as 1.41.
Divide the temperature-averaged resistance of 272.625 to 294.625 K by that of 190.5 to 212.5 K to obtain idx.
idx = 2.1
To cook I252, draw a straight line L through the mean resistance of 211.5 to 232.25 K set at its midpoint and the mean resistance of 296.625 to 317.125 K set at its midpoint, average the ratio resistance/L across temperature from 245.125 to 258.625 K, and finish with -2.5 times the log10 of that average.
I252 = -0.162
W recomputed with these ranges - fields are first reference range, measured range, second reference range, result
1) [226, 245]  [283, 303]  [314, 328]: 4.9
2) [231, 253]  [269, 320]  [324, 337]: 7.0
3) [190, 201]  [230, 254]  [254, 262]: -3.5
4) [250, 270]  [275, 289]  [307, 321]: 1.7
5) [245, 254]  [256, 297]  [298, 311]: 2.6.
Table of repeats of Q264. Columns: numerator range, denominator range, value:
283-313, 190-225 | 1.50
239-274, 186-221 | 2.04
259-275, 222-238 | 1.12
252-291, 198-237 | 1.39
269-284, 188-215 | 2.31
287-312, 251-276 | 0.78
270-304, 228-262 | 0.86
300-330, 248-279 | 0.94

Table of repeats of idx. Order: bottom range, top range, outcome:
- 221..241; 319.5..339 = 1.13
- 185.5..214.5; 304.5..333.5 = 2.29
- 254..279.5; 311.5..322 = 0.93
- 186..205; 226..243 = 2.30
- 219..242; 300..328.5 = 1.05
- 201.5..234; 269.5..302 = 1.18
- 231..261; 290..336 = 0.94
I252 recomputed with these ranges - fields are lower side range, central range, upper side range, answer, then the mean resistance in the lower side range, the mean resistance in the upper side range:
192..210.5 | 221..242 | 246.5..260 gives -0.244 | 102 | 269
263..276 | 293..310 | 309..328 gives 0.184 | 278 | 259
